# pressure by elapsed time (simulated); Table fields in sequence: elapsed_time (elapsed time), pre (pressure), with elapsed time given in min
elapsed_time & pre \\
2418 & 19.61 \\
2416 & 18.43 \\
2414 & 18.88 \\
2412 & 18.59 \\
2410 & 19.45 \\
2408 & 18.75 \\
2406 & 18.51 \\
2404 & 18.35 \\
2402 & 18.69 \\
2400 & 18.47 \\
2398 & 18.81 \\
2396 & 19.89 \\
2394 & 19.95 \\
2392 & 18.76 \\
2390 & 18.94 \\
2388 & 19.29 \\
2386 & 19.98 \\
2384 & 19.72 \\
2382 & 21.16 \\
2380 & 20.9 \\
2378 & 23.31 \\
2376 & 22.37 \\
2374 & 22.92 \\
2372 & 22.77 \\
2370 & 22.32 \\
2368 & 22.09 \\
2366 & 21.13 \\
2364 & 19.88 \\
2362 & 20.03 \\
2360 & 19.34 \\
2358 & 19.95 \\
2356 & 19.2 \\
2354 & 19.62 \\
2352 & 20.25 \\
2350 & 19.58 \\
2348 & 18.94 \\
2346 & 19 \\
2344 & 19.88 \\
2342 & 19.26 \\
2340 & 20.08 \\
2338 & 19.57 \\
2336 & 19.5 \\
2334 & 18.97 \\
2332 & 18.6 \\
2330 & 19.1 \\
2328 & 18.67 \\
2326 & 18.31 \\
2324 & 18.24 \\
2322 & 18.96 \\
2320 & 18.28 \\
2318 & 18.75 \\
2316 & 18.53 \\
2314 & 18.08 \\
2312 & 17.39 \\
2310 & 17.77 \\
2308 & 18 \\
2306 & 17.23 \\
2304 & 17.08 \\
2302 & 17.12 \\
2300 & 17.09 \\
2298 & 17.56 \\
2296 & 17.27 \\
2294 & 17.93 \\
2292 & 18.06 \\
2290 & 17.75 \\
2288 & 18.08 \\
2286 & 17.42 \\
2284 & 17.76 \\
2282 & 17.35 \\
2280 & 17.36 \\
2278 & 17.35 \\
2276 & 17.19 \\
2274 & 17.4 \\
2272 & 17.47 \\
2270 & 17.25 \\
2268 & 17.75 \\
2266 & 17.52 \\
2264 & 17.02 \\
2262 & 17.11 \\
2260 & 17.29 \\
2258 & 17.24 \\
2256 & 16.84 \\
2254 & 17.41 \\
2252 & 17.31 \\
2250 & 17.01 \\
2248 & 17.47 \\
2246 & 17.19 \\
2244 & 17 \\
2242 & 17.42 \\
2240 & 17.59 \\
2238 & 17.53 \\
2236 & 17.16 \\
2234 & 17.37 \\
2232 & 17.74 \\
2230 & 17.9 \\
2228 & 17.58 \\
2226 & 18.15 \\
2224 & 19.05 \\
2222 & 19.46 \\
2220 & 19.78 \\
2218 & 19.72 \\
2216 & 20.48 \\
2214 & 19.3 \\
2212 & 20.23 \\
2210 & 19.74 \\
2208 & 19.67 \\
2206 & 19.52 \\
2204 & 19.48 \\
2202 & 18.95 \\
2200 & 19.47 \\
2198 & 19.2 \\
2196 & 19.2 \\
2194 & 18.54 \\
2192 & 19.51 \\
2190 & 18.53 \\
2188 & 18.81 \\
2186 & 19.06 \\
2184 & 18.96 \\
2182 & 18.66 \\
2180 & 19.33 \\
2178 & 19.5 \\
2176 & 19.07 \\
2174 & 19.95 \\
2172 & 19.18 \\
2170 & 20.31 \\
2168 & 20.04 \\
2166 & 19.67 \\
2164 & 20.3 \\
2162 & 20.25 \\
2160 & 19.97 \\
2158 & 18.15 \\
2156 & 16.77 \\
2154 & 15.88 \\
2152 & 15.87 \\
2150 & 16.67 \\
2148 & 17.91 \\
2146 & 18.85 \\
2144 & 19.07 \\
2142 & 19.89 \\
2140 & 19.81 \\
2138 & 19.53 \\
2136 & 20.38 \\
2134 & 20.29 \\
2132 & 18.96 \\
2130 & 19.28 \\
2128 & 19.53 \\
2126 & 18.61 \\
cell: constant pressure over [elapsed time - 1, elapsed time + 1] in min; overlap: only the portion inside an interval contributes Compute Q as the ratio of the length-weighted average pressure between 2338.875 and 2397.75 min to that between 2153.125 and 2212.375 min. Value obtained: 1.06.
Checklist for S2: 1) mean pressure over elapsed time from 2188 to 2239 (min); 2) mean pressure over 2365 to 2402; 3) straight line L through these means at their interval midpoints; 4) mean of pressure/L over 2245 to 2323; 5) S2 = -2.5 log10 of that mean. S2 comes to 0.12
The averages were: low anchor 18.9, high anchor 20.7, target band 17.6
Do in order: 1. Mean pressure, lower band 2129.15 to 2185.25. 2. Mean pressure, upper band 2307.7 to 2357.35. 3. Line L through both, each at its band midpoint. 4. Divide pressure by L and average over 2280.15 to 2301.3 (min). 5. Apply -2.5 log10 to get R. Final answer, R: 0.079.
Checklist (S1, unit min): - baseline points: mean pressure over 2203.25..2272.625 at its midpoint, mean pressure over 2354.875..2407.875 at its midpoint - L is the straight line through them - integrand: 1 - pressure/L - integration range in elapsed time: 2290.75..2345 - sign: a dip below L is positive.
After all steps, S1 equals 2.7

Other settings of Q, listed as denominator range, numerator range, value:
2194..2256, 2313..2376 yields 1.07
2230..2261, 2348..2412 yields 1.16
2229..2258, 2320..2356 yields 1.11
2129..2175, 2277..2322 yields 0.93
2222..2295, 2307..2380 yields 1.12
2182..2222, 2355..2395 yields 1.07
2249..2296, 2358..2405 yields 1.17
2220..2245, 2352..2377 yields 1.17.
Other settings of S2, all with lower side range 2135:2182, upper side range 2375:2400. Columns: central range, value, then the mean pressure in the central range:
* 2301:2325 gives 0.11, 18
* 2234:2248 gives 0.12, 17.3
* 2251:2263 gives 0.14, 17.2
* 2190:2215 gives -0.01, 19.4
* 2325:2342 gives 0.04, 19.1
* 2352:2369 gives -0.01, 20.2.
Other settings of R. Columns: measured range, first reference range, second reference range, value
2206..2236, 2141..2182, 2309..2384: 0.01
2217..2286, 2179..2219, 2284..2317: 0.05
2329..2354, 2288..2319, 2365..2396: 0.00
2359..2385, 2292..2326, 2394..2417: -0.16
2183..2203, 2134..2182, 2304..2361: 0.00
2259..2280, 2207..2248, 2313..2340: 0.08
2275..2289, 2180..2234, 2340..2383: 0.14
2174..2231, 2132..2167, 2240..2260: -0.07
